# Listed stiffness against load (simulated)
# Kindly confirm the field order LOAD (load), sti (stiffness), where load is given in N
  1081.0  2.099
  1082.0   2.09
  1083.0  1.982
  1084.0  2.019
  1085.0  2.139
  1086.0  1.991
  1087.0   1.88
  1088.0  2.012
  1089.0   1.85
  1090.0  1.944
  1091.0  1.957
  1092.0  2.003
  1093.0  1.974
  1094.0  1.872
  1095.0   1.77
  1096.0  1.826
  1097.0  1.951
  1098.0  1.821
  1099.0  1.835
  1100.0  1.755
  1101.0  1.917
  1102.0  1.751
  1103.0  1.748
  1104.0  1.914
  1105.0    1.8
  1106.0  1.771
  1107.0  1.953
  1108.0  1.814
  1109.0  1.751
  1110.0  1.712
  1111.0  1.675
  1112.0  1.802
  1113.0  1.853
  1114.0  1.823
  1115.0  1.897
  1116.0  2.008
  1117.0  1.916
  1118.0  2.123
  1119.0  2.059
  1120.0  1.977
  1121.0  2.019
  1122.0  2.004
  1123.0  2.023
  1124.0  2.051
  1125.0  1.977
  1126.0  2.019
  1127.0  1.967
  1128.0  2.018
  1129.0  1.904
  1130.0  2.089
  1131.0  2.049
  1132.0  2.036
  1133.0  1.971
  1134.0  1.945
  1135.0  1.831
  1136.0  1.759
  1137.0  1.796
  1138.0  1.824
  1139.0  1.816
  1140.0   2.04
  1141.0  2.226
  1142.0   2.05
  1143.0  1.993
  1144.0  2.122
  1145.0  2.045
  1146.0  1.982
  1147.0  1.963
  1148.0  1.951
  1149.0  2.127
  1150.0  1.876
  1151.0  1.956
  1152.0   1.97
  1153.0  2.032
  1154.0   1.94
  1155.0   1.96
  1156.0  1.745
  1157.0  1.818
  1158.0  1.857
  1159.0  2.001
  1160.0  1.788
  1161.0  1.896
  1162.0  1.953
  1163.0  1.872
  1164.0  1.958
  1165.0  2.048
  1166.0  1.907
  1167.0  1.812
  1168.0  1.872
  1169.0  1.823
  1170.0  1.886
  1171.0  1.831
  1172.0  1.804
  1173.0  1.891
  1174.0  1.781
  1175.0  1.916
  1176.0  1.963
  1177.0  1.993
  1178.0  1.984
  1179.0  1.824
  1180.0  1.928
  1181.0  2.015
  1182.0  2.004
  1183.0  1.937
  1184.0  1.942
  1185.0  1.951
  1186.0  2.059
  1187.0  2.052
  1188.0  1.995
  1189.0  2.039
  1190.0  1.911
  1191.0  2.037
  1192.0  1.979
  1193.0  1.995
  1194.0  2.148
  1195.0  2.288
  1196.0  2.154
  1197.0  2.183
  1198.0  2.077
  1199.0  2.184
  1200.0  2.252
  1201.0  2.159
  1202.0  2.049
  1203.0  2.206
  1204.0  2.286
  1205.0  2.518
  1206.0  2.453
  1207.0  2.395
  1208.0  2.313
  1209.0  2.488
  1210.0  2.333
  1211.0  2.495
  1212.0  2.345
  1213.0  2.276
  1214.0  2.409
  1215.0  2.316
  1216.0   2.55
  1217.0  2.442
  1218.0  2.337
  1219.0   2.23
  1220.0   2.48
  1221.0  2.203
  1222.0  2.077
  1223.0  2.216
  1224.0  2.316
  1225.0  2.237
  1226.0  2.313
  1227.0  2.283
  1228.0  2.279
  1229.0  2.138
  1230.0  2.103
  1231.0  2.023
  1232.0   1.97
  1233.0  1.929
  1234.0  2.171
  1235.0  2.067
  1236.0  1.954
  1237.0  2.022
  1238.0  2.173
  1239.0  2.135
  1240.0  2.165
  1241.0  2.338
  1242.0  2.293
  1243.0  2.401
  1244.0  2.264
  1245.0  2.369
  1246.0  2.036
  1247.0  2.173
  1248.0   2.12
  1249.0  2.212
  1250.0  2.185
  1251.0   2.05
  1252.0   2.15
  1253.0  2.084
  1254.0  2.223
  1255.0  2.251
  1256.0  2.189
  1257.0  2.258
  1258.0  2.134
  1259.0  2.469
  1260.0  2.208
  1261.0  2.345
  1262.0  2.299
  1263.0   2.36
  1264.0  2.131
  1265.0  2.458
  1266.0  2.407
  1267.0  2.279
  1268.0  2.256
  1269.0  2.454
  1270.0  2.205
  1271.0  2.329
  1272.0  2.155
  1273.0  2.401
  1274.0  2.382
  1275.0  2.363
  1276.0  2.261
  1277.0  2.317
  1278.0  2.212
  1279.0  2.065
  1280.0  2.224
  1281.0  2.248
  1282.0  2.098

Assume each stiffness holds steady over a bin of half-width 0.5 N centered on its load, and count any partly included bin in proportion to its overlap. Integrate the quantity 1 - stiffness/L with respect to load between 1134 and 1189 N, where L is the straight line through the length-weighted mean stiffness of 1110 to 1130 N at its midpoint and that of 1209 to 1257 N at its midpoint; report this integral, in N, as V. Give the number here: 3.1 N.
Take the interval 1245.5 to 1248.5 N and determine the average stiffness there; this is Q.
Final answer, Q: 2.11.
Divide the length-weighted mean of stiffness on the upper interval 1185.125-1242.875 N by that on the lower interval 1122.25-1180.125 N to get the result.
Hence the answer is 1.14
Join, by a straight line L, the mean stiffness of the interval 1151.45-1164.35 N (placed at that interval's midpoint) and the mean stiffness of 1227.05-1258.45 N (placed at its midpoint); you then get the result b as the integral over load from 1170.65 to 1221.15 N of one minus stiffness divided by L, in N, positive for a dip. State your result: -3.08 N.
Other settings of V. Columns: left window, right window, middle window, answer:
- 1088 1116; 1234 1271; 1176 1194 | 0.6 N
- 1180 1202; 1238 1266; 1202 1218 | -2.0 N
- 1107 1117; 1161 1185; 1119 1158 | -2.2 N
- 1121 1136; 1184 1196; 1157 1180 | 1.5 N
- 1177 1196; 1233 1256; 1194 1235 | -3.4 N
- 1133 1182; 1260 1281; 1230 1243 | 0.4 N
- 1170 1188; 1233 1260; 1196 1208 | -1.4 N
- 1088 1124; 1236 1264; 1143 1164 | 0.5 N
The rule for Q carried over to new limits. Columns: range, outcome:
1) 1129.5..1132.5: 2.06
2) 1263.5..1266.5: 2.33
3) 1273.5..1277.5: 2.33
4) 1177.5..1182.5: 1.95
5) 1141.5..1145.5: 2.05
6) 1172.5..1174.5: 1.84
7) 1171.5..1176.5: 1.87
